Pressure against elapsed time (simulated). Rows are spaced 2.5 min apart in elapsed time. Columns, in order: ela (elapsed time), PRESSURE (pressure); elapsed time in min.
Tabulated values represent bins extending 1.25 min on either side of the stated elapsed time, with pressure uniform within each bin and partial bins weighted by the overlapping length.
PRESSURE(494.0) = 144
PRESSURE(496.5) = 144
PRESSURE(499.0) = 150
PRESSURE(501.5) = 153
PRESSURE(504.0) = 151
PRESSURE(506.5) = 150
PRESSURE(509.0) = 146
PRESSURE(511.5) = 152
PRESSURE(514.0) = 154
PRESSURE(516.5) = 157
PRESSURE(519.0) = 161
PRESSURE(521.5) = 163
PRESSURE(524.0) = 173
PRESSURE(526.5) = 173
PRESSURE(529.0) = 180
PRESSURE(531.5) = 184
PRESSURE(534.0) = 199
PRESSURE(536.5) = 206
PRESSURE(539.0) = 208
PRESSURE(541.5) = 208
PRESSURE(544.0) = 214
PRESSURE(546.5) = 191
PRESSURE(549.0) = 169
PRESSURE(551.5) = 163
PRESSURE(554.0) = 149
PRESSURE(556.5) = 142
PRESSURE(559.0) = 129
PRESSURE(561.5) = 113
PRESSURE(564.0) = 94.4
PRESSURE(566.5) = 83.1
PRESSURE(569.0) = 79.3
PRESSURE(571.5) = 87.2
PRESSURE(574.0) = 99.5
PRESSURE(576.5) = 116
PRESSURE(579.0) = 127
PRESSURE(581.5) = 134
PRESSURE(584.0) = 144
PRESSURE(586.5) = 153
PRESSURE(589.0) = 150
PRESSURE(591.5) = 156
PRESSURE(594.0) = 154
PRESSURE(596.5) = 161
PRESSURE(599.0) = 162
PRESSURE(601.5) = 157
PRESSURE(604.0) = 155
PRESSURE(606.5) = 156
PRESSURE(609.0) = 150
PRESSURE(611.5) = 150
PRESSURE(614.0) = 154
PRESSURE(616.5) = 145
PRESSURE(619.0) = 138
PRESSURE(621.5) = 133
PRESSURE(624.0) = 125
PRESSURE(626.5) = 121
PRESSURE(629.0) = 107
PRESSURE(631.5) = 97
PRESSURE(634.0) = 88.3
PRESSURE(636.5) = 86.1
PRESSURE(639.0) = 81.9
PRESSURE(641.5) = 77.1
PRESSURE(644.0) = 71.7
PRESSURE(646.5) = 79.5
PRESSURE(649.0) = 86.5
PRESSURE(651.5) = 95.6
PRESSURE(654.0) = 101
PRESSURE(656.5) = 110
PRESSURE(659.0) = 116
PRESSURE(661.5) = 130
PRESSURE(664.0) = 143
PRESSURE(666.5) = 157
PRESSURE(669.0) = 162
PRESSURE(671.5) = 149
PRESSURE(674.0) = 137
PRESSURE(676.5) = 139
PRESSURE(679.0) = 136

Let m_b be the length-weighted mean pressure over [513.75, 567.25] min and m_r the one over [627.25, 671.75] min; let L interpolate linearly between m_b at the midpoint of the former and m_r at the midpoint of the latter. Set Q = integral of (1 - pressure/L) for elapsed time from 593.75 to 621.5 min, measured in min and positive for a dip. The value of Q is -4.9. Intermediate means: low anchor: 165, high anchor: 107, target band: 152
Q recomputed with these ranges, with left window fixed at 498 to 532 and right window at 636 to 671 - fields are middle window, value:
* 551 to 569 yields 3.0 min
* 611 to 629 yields -2.1 min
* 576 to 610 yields -4.8 min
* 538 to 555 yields -4.3 min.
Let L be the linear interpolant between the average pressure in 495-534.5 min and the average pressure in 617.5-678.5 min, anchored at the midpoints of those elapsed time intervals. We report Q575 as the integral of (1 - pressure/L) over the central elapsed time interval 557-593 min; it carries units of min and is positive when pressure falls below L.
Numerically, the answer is 5.1 min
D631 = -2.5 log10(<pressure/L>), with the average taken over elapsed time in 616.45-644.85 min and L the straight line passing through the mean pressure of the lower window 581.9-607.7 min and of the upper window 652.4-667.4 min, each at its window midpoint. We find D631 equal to 0.30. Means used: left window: 154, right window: 125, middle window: 105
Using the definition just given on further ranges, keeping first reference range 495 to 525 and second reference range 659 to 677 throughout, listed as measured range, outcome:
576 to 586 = 0.13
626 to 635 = 0.39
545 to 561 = -0.03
